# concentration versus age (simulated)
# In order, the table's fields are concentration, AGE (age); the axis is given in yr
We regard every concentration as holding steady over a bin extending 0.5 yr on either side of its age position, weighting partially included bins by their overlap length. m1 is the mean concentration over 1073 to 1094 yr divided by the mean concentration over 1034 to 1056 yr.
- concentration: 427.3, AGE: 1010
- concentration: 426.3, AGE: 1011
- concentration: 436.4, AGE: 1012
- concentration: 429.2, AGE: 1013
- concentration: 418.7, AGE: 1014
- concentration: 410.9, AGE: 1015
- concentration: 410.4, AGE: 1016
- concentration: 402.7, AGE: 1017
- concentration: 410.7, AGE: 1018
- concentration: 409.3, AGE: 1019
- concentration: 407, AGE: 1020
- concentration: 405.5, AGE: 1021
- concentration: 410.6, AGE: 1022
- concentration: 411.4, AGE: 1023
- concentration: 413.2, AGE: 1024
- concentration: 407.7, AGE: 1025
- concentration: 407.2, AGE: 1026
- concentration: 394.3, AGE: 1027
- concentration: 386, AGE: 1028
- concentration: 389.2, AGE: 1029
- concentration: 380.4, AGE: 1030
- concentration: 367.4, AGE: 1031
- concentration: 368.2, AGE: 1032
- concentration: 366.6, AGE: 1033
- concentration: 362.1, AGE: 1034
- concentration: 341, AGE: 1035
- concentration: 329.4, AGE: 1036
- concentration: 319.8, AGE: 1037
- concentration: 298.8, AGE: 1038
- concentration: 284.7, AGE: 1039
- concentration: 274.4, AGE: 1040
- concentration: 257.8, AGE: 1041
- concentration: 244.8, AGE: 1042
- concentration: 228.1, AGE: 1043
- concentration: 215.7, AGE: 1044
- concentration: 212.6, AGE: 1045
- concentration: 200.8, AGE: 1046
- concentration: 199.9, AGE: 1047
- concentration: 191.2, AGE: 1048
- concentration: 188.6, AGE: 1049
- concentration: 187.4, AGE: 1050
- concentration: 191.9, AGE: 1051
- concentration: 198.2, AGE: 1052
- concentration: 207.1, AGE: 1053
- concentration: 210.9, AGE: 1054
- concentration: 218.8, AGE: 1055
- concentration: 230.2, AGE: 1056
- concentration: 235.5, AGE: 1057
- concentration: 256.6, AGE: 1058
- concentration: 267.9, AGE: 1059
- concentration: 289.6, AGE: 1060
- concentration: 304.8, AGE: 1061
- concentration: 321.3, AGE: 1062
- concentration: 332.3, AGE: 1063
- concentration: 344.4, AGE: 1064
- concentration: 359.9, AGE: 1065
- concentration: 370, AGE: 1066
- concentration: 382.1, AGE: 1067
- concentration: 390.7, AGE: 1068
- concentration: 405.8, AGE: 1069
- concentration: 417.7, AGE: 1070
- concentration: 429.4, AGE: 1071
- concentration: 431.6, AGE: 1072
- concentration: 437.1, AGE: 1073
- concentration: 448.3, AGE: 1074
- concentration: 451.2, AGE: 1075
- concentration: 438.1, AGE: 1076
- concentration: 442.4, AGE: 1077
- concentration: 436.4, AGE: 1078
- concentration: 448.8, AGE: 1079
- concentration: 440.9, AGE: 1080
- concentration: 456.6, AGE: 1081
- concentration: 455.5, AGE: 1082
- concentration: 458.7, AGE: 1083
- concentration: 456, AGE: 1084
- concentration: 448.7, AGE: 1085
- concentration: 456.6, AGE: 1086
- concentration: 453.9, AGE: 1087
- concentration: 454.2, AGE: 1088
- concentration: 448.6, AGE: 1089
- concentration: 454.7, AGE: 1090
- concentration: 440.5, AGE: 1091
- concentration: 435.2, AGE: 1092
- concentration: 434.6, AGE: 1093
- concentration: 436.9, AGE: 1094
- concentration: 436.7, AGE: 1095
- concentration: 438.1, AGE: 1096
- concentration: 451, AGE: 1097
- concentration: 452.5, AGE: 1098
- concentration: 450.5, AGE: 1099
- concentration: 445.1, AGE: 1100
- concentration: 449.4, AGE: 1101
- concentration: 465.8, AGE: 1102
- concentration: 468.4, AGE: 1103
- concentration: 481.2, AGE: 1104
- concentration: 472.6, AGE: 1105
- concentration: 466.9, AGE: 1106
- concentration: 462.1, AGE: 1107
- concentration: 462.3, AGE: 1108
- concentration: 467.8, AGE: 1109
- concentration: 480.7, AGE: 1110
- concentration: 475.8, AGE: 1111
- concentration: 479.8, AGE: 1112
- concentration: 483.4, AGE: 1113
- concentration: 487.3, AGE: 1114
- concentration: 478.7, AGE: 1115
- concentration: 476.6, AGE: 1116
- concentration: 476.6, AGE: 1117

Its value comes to 1.86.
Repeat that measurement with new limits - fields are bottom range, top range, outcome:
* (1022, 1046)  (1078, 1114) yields 1.38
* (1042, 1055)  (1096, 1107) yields 2.24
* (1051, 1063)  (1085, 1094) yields 1.79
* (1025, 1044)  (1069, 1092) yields 1.34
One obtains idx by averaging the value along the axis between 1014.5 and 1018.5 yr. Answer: 409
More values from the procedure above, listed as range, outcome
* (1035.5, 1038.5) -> 316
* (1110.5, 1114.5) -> 482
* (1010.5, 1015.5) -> 424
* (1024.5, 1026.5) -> 407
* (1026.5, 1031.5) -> 383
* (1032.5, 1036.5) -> 350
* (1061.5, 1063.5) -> 327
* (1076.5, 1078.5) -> 439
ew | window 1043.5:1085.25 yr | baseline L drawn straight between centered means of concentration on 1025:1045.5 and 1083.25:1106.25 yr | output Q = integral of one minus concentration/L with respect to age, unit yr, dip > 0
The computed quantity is 6.3 yr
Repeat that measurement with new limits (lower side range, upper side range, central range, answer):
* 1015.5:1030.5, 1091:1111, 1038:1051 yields 6.0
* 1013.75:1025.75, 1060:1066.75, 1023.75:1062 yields 9.1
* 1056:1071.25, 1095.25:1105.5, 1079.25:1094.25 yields -1.4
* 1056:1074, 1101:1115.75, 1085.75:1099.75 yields -0.6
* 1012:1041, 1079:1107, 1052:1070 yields 5.0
